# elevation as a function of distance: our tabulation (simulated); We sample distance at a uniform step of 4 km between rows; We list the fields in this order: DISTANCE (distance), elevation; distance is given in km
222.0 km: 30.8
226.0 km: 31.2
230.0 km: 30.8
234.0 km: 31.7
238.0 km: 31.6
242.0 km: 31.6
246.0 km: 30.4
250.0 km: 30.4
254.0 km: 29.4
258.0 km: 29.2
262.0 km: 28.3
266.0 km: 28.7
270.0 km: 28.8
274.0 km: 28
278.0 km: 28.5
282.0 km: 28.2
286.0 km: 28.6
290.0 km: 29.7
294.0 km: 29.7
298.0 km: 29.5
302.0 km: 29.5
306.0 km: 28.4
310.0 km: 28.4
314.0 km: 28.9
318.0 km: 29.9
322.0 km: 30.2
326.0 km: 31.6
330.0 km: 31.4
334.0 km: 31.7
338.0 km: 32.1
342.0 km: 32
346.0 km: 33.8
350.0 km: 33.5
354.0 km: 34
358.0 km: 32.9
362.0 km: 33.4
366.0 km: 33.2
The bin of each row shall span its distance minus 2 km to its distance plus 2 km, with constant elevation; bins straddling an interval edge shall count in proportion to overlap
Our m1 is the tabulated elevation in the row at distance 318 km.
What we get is 29.9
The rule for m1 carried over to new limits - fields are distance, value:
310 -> 28.4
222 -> 30.8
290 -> 29.7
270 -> 28.8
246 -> 30.4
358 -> 32.9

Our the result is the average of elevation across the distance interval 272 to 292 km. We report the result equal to 28.6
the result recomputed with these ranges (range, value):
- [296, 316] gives 28.9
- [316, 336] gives 31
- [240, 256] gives 30.5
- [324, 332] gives 31.5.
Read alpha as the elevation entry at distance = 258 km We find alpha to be 29.2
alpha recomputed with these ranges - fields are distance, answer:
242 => 31.6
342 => 32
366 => 33.2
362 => 33.4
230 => 30.8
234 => 31.7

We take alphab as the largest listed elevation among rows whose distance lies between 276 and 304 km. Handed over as 29.7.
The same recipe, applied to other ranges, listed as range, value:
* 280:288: 28.6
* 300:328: 31.6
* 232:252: 31.7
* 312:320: 29.9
